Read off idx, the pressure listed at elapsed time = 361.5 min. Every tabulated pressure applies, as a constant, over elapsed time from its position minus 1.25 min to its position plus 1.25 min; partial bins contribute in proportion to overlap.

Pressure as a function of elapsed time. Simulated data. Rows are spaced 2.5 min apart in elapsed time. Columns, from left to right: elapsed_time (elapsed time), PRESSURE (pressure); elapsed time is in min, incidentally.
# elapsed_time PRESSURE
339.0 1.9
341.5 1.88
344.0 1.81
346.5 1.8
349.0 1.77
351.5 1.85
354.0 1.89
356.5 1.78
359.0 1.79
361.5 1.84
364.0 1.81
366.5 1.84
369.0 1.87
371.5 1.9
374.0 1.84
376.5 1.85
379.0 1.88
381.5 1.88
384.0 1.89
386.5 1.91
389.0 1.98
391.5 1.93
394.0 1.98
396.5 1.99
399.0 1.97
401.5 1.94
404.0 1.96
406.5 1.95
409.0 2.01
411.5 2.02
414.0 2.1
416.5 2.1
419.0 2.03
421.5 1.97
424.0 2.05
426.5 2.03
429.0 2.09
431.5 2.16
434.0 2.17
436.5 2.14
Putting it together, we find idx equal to 1.84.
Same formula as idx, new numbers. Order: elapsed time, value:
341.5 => 1.88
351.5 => 1.85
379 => 1.88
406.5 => 1.95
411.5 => 2.02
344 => 1.81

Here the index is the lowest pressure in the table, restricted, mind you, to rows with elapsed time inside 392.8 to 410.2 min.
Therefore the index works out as 1.94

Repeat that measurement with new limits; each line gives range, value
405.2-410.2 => 1.95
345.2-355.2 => 1.77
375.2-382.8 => 1.85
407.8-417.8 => 2.01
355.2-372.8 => 1.78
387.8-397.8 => 1.93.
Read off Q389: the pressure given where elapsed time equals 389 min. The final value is 1.98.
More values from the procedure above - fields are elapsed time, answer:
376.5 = 1.85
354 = 1.89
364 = 1.81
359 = 1.79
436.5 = 2.14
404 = 1.96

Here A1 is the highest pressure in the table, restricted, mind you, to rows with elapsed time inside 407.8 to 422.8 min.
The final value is 2.1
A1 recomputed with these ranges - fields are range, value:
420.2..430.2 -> 2.09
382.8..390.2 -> 1.98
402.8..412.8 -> 2.02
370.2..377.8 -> 1.9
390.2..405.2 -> 1.99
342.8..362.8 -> 1.89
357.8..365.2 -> 1.84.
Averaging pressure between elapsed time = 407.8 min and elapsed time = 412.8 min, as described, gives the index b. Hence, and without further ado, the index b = 2.02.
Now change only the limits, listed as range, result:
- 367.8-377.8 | 1.87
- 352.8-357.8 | 1.83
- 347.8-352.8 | 1.81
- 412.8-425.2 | 2.05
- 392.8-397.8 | 1.98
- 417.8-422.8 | 2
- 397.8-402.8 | 1.95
